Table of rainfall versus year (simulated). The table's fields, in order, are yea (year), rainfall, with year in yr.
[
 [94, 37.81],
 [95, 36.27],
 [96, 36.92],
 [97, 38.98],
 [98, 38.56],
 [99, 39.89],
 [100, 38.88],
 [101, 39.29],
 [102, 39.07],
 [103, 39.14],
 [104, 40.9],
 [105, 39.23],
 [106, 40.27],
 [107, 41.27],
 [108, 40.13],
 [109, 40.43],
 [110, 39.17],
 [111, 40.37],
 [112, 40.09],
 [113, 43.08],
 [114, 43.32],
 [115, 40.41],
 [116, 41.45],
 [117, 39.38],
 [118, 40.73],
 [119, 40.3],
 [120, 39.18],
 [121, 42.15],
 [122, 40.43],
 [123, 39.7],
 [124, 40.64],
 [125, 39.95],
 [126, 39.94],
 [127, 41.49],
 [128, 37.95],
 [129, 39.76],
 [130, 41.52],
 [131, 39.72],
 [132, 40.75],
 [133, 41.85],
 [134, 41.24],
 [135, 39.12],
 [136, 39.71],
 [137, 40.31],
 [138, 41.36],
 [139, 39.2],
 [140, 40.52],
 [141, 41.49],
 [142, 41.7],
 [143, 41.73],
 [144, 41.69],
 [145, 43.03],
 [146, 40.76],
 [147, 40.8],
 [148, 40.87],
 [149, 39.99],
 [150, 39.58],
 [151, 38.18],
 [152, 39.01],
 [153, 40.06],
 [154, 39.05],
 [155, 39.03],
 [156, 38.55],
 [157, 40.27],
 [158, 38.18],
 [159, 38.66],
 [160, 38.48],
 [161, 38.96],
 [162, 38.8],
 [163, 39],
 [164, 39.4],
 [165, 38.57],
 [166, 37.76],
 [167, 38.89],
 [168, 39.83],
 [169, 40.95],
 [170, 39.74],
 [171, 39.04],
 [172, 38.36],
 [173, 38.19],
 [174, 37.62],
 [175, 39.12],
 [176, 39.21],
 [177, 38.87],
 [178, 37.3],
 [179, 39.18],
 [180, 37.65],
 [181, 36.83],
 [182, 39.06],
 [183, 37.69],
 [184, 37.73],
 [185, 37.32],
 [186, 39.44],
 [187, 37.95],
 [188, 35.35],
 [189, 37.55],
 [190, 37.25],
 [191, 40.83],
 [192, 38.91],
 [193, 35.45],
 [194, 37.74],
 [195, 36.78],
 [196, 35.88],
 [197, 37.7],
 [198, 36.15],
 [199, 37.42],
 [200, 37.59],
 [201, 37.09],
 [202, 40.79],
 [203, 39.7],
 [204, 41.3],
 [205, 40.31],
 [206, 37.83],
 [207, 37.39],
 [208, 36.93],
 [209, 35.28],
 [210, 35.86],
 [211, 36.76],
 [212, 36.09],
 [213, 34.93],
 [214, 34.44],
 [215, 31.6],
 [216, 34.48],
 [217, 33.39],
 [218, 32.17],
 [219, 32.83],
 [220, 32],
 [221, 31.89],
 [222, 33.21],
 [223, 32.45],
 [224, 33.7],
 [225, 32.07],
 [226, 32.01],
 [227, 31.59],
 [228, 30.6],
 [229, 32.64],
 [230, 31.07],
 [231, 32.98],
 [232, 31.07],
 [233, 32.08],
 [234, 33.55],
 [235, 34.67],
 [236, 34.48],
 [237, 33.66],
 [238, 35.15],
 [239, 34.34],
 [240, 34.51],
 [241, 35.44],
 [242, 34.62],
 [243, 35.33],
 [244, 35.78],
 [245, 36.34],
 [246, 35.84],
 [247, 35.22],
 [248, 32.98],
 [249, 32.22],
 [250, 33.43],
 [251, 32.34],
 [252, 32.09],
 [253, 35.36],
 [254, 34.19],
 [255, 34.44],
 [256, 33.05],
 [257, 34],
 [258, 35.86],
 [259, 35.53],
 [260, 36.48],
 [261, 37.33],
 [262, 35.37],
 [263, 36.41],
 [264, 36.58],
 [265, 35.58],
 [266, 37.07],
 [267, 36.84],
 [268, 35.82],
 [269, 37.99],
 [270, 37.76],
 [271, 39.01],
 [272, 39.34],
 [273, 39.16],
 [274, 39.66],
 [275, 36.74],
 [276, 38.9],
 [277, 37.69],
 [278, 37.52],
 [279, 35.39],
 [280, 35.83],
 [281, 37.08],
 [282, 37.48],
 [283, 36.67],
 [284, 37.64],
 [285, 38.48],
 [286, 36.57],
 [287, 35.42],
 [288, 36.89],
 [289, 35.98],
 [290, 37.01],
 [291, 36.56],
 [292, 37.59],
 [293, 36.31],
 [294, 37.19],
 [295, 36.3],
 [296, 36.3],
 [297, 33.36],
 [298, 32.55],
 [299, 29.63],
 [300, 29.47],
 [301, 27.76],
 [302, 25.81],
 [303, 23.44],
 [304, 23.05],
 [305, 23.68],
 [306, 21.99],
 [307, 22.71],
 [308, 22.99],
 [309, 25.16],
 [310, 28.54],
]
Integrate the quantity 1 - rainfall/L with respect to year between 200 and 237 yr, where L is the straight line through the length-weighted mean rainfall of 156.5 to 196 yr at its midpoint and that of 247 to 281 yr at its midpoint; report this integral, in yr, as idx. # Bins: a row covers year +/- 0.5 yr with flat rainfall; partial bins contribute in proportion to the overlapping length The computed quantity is 2.7 yr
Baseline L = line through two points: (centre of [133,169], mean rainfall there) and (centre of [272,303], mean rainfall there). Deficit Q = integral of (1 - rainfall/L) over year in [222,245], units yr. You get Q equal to 2.3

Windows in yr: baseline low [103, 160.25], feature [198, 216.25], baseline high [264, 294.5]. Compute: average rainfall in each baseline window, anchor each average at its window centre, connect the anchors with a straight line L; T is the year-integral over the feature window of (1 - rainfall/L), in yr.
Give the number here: 0.8 yr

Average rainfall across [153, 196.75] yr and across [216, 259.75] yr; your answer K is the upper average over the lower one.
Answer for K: 0.87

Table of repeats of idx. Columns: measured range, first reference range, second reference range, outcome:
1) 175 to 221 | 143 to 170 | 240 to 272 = 1.1 yr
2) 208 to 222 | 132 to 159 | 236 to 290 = 1.4 yr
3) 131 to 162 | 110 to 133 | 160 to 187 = -0.4 yr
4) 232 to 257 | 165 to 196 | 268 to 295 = 2.3 yr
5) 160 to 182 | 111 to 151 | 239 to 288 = 0.3 yr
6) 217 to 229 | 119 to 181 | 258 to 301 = 1.8 yr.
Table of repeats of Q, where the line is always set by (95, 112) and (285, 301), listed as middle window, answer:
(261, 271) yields -0.31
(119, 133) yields -0.50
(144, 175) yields -0.99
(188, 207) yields -0.40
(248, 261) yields 0.63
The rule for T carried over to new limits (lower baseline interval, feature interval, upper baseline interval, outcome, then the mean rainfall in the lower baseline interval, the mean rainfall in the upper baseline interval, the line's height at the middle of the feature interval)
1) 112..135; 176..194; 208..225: -0.9 yr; 40.6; 33.9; 36.2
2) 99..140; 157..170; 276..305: -0.1 yr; 40.3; 34.2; 38.7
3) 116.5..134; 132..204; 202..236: -2.8 yr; 40.3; 34.3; 37.6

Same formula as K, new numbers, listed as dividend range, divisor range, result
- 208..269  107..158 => 0.85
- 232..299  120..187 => 0.90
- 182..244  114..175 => 0.89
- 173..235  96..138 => 0.89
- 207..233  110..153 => 0.82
